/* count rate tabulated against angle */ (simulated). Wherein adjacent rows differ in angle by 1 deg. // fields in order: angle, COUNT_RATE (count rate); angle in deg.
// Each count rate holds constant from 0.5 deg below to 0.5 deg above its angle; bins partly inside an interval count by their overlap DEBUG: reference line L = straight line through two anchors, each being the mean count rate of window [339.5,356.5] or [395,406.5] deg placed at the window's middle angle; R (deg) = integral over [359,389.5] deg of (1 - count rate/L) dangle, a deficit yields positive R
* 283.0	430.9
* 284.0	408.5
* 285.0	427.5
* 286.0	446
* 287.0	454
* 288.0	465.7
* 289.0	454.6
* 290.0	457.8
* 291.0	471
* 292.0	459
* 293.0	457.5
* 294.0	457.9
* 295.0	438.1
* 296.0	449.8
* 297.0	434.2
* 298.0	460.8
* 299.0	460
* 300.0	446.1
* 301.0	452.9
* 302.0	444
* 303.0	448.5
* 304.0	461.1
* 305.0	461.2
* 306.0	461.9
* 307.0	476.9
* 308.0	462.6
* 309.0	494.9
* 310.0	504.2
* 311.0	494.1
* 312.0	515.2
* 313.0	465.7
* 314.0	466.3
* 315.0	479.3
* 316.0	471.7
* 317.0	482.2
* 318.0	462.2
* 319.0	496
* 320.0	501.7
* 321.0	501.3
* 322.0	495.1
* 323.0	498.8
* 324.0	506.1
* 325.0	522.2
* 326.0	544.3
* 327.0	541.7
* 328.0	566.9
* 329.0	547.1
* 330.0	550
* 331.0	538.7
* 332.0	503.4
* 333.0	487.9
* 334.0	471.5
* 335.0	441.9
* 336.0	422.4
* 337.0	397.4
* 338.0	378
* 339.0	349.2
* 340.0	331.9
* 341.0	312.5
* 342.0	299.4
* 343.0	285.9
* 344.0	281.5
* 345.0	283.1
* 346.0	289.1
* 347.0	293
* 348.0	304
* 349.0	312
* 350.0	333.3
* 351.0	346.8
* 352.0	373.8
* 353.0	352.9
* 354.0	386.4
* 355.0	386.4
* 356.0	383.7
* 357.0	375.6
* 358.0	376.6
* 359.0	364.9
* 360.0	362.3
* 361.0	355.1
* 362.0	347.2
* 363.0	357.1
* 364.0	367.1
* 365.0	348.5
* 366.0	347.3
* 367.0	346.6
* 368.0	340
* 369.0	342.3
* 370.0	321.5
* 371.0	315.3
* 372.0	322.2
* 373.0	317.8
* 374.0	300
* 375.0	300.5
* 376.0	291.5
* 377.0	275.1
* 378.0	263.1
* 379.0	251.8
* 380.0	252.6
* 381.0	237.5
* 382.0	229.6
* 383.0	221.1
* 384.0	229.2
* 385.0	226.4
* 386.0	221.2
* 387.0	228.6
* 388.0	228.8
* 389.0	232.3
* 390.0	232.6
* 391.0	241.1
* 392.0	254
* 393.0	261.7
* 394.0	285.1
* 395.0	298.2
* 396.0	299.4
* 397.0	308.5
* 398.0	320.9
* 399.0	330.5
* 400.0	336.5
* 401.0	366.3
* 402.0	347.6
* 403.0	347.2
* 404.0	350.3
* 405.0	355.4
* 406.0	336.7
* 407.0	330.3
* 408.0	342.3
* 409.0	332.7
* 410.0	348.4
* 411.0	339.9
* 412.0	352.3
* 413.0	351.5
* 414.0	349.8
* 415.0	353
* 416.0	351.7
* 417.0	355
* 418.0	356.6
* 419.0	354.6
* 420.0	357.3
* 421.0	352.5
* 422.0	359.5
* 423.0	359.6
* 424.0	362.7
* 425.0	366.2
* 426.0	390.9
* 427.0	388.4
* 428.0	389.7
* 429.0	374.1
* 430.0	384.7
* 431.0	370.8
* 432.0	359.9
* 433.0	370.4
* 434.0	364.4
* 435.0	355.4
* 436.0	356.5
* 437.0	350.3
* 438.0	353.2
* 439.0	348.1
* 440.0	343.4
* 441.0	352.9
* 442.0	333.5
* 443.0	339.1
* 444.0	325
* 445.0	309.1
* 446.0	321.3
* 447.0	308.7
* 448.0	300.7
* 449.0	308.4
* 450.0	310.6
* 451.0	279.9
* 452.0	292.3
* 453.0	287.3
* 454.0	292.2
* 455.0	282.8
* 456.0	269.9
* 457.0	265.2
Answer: 3.38 deg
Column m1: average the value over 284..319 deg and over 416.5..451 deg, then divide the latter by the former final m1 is 0.76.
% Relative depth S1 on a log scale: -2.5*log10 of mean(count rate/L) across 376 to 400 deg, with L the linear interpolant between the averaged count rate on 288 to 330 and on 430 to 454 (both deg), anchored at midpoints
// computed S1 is 0.445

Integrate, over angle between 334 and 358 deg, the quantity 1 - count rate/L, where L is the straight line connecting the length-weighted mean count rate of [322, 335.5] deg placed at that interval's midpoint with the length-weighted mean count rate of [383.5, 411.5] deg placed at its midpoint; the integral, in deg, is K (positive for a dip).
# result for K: 5.9 deg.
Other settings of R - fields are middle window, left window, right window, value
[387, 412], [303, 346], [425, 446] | 5.1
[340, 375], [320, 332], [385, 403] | 6.3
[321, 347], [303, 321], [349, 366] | -0.4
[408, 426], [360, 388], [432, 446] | -1.4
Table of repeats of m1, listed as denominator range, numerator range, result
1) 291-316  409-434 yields 0.78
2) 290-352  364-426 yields 0.71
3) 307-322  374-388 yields 0.51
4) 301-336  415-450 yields 0.72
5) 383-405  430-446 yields 1.23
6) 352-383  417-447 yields 1.09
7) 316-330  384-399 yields 0.51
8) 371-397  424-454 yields 1.31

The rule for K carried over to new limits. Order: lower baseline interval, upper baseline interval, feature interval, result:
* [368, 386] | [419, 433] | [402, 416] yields -0.3 deg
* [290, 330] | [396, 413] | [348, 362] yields 1.8 deg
